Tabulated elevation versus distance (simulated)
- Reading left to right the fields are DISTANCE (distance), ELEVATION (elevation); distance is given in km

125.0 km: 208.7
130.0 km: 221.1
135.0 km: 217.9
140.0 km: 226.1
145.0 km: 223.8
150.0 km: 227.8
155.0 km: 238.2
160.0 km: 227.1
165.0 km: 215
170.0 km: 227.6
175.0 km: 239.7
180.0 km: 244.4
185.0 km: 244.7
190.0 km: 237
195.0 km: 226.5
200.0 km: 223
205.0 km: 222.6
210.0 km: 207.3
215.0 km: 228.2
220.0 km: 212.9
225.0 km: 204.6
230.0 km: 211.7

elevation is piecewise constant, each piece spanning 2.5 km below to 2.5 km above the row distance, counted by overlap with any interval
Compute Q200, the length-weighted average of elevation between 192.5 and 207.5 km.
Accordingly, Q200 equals 224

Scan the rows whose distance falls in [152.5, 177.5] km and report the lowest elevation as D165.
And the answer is 215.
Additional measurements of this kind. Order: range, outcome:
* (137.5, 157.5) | 223.8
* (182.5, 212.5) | 207.3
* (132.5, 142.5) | 217.9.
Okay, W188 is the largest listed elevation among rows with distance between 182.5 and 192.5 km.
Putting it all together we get 244.7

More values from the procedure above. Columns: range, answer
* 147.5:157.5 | 238.2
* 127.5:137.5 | 221.1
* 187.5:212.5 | 237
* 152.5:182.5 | 244.4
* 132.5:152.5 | 227.8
